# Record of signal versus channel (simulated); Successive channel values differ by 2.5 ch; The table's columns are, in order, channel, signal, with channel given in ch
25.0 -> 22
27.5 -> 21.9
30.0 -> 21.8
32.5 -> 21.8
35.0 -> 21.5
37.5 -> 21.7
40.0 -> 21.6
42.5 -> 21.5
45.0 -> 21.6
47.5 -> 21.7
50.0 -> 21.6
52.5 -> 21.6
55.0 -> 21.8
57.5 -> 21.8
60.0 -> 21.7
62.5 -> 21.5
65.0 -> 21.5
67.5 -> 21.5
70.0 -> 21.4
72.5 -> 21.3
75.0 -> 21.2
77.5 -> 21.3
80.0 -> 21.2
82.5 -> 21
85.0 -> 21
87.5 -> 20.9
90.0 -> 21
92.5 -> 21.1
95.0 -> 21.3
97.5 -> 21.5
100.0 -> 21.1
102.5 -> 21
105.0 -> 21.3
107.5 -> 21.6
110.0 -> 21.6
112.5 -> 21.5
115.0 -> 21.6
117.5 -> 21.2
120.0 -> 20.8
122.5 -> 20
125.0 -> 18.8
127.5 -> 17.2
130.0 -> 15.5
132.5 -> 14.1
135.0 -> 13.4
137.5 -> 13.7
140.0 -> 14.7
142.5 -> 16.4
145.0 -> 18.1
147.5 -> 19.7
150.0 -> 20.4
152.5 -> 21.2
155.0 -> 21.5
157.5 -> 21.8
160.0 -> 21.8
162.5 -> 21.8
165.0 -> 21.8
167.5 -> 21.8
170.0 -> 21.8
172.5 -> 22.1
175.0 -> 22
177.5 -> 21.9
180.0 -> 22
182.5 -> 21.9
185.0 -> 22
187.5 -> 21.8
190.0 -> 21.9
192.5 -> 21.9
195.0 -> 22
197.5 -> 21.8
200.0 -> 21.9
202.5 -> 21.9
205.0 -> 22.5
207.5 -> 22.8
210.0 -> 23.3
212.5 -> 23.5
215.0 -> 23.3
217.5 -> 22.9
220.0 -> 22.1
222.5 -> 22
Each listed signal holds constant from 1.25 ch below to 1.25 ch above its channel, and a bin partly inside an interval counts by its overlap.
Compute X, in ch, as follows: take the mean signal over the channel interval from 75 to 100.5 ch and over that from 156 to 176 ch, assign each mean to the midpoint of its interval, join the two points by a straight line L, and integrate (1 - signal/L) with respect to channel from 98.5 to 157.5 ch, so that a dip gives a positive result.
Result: 6.7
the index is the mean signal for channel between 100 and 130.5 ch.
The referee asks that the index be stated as 20.3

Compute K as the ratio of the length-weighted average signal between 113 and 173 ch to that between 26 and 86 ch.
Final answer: 0.9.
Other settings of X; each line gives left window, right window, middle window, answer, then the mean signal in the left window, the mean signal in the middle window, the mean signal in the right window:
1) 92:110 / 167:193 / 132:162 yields 4.7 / 21.3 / 18.3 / 21.9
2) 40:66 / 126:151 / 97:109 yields -1.8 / 21.6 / 21.3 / 16.3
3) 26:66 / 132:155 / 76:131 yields -4.6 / 21.7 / 20.6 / 17.2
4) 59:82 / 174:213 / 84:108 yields 0.4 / 21.4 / 21.2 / 22.2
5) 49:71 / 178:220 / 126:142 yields 5.2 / 21.6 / 14.9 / 22.3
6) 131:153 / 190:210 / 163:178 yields -1.9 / 16.7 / 21.9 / 22.2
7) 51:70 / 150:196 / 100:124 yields 0.6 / 21.6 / 21.1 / 21.8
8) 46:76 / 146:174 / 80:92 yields 0.3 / 21.6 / 21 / 21.4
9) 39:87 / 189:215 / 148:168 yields 0.6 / 21.5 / 21.4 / 22.4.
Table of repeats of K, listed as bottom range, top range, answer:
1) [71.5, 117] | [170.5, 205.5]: 1.03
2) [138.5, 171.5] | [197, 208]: 1.10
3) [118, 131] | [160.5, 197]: 1.17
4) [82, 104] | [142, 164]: 0.97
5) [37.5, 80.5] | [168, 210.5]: 1.02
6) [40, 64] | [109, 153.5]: 0.85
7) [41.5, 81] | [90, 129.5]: 0.96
